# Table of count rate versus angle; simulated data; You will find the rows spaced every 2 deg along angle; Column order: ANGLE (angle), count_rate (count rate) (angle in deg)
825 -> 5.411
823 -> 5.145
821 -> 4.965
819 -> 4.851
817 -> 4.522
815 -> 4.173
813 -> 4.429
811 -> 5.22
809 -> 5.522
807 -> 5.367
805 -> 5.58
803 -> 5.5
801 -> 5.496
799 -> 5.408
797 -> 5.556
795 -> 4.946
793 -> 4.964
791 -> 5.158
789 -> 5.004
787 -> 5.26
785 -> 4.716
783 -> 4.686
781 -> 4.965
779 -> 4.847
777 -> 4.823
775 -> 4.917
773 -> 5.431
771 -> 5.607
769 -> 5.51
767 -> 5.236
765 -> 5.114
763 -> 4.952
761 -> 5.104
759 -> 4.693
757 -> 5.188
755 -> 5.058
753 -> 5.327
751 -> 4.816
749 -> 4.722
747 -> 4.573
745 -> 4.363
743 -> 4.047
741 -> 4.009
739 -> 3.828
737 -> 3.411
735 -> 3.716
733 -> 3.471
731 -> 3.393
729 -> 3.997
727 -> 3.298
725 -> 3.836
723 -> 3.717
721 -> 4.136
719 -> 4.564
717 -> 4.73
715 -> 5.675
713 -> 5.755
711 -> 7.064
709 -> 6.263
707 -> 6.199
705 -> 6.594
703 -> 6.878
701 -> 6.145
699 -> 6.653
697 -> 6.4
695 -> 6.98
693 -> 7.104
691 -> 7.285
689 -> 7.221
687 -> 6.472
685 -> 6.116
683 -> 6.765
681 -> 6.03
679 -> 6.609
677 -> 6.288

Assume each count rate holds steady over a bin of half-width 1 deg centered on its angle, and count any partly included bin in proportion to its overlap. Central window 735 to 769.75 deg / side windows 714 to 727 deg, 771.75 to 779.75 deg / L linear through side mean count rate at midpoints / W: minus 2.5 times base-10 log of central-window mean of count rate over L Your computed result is 0.02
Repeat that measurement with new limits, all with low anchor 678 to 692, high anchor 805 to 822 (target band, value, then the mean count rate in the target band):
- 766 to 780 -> 0.06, 5.2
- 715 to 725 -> 0.37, 4.38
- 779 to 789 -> 0.09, 4.91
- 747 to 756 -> 0.17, 4.94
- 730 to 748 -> 0.46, 3.87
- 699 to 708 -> -0.01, 6.48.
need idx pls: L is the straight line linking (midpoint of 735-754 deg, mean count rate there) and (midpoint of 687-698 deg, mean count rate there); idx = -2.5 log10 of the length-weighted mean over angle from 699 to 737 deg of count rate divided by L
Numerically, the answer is 0.16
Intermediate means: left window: 6.95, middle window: 4.97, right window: 4.31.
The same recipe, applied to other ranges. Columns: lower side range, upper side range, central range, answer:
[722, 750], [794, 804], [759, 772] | -0.14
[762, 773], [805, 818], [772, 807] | -0.01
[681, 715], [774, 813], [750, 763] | 0.14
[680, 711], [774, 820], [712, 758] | 0.35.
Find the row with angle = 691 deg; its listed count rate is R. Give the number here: 7.285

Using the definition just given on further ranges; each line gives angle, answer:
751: 4.816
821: 4.965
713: 5.755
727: 3.298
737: 3.411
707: 6.199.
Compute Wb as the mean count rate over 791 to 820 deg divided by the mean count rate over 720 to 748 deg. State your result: 1.33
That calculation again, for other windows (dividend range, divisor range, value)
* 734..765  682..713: 0.68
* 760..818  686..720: 0.80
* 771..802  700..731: 0.98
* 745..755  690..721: 0.78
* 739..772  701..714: 0.76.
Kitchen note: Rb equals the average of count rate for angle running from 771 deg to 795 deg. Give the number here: 5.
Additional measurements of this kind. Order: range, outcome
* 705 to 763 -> 4.65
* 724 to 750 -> 3.9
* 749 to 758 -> 5.06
